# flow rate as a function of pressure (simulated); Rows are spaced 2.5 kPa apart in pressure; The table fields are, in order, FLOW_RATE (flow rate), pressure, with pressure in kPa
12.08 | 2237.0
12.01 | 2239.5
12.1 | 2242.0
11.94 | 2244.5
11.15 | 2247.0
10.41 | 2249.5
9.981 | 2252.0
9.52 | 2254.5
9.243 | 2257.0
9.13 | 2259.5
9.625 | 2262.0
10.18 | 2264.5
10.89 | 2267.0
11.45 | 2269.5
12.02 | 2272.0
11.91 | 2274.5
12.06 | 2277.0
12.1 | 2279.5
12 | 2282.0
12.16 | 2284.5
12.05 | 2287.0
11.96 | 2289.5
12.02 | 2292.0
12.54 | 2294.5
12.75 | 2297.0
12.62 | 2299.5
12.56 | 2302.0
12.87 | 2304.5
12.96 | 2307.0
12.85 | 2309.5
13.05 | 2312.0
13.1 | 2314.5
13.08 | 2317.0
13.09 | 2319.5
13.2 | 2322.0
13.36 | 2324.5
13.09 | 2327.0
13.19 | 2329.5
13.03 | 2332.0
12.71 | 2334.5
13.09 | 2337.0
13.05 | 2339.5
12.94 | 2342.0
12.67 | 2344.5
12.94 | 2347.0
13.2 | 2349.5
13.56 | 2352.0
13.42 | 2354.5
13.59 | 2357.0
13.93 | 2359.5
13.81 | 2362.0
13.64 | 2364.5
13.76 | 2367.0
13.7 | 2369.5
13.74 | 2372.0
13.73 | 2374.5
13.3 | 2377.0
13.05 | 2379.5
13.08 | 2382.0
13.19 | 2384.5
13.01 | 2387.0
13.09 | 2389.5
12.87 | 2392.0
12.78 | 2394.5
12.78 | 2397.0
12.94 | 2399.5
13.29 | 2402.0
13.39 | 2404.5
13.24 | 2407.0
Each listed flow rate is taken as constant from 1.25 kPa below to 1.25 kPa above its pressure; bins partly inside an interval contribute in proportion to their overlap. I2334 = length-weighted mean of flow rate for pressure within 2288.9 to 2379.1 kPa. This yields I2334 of 13.1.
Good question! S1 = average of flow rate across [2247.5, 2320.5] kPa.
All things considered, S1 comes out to 11.7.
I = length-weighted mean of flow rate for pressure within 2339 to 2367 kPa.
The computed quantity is 13.4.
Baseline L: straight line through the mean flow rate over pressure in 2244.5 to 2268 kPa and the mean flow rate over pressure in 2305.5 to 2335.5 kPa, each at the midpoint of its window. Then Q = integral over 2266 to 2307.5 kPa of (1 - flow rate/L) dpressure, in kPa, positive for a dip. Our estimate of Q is -2.4 kPa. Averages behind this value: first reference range 10.1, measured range 12.2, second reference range 13.1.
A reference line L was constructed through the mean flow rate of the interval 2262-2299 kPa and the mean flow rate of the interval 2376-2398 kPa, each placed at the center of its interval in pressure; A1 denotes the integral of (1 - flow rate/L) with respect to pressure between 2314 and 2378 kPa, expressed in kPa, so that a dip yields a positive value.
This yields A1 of -3.9 kPa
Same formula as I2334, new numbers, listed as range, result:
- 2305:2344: 13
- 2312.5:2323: 13.1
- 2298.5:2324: 13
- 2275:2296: 12.1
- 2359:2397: 13.3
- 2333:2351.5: 13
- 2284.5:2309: 12.5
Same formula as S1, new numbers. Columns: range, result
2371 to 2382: 13.4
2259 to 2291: 11.4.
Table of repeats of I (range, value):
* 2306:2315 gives 13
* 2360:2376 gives 13.7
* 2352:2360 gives 13.6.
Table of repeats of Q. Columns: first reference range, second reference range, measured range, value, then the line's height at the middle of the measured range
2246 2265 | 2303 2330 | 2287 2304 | -0.6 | 12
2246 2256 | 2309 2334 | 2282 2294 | -0.4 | 11.7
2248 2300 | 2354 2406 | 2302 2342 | -2.8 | 12.2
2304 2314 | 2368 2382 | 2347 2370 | -0.4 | 13.3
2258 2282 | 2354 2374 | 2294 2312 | -1.2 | 12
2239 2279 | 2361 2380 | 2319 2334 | -0.7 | 12.5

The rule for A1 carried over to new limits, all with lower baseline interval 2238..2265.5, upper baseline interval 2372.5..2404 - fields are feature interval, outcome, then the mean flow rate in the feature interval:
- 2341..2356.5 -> -1.0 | 13.1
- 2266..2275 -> -0.6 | 11.6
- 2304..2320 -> -1.9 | 13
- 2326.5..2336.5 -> -0.8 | 13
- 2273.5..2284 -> -1.0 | 12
